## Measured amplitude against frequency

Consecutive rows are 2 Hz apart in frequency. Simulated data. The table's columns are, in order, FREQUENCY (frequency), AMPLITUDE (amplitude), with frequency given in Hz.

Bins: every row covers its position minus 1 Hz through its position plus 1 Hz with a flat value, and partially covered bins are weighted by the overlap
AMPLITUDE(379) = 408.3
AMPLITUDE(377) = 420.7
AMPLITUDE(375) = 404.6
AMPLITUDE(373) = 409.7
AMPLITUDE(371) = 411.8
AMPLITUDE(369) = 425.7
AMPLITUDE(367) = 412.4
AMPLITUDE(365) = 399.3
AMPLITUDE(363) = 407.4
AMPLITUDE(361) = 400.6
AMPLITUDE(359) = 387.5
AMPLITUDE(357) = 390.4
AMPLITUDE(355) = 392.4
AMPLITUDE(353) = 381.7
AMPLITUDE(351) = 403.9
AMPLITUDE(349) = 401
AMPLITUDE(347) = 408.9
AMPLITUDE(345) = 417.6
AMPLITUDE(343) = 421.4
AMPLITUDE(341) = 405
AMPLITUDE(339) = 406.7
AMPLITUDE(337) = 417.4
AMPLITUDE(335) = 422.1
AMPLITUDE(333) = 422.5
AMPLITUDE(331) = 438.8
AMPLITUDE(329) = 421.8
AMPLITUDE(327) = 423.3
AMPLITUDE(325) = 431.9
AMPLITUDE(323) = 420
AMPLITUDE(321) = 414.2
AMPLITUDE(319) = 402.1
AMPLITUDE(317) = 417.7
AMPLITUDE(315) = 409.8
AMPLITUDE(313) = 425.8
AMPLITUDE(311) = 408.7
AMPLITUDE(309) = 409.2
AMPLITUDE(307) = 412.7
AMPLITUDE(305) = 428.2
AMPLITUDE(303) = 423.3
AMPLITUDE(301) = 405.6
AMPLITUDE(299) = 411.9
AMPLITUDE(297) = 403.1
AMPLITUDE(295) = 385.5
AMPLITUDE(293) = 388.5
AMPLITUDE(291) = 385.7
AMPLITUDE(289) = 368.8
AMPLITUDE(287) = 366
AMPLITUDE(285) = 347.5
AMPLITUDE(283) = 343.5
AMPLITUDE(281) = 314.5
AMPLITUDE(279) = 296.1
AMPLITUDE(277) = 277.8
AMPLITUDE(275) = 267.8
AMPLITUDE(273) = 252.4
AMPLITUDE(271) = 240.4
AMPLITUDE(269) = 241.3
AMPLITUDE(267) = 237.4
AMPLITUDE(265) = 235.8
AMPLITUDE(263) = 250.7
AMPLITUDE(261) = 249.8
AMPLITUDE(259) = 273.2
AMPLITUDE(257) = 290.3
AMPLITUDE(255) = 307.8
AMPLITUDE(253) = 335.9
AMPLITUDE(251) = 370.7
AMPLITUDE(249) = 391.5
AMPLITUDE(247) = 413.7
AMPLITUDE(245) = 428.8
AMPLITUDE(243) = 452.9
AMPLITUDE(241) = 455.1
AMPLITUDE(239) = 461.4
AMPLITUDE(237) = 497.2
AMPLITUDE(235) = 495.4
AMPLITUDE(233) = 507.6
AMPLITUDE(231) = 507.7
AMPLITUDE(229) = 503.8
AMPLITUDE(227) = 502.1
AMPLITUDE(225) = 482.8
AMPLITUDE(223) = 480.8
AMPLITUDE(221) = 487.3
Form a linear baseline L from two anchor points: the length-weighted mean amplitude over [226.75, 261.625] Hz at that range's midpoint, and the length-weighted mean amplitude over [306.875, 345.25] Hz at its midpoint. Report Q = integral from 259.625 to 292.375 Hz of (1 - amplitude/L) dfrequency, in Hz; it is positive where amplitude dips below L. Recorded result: 9.6 Hz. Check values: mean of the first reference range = 413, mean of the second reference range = 418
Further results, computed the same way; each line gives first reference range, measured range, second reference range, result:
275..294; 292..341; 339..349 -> -4.79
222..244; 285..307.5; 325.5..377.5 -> 2.51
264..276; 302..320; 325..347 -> -3.16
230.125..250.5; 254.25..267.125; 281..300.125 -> 4.86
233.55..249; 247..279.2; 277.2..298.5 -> 9.78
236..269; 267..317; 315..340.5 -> 3.92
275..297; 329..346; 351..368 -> -1.67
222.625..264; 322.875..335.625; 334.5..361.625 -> -0.67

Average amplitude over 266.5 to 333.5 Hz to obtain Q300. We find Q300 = 373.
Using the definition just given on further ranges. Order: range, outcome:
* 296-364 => 412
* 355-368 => 399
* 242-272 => 315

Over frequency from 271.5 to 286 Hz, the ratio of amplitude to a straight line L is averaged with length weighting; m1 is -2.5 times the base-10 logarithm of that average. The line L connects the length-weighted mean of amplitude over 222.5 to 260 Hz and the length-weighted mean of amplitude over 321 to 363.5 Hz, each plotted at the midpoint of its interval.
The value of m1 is 0.38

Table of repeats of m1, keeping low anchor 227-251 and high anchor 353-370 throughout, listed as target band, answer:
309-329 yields 0.014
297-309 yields 0.040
